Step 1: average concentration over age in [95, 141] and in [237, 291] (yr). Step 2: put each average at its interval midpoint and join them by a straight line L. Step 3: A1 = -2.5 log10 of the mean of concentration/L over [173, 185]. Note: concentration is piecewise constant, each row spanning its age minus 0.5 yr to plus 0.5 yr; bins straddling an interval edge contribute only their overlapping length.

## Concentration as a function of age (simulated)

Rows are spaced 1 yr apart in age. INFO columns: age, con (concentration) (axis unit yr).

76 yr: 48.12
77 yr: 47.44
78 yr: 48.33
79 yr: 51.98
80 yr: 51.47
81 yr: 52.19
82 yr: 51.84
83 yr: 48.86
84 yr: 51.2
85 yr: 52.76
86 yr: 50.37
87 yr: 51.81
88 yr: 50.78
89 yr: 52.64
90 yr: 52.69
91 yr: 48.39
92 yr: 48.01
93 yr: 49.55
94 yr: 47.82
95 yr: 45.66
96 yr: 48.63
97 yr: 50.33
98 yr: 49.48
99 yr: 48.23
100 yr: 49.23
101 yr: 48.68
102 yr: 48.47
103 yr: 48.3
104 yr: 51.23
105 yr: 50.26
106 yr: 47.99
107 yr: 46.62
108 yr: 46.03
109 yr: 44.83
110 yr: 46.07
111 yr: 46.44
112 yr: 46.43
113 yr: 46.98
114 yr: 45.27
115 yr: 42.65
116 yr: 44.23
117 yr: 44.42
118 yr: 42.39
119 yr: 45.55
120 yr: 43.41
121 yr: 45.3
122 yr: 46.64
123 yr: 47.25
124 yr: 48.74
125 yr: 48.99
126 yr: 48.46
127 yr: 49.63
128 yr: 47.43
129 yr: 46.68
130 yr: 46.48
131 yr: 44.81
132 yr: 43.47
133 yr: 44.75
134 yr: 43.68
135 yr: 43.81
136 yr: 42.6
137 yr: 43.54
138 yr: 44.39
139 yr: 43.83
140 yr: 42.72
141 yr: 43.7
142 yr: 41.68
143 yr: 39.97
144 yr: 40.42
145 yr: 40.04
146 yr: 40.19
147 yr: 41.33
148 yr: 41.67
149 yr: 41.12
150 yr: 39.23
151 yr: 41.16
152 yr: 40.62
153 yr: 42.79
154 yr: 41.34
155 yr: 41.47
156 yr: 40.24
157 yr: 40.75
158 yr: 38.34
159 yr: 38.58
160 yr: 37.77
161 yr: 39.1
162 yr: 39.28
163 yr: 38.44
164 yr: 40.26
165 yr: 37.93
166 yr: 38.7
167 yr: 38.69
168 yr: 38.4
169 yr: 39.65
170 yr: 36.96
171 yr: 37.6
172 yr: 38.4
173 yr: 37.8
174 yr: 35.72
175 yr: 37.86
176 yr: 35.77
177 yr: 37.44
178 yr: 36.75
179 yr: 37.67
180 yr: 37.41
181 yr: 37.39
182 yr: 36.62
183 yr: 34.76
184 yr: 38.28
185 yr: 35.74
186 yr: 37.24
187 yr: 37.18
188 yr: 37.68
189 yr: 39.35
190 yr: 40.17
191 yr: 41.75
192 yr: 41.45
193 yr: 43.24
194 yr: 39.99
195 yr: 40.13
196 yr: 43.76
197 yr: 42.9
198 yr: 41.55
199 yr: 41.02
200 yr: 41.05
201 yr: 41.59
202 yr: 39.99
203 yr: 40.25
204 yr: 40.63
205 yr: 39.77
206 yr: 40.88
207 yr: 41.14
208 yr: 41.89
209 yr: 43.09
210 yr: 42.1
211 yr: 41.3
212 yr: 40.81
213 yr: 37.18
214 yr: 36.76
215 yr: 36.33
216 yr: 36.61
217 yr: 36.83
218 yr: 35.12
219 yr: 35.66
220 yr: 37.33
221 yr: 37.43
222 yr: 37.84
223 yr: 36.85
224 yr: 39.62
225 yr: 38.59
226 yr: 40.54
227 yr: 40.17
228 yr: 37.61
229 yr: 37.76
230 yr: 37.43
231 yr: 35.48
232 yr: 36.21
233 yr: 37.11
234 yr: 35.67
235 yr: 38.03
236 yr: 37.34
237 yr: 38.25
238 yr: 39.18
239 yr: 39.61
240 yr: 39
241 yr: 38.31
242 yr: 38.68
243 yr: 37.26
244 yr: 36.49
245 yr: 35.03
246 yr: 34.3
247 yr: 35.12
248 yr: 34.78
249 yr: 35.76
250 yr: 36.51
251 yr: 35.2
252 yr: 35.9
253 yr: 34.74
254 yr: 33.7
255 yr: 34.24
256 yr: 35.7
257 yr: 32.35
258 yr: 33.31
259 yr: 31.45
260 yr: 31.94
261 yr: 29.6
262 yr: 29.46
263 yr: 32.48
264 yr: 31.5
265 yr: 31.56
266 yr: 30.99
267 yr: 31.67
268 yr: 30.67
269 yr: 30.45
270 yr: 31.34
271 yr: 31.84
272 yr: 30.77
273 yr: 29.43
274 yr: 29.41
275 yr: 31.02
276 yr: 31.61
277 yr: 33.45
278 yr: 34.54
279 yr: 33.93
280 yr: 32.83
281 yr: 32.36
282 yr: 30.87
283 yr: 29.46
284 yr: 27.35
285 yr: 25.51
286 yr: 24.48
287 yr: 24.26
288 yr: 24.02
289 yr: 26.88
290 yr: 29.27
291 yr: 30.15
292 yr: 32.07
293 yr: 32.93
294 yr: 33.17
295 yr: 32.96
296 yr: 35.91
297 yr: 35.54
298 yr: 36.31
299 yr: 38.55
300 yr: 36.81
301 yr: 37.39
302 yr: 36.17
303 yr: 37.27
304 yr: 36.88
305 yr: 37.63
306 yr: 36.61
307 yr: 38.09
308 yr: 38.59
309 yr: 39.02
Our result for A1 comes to 0.10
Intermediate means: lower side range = 46.3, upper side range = 32.5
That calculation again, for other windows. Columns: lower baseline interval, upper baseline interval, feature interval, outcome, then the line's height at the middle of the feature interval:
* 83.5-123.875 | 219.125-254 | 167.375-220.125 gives 0.04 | 40.6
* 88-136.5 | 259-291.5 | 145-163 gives 0.07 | 42.7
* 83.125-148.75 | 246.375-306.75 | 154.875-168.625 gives 0.09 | 42.4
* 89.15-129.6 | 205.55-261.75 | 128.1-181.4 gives 0.08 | 43.6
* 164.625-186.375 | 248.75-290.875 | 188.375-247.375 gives -0.13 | 34.6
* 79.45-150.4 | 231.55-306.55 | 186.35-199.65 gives -0.02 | 39.9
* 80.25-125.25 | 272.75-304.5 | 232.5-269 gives 0.02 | 35.3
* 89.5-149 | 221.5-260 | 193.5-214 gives -0.04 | 39.4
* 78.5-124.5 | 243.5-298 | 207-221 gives -0.03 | 37.4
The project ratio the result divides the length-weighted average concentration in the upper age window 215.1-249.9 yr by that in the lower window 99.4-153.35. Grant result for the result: 0.83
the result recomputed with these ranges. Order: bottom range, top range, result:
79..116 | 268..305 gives 0.65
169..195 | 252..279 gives 0.84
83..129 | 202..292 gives 0.73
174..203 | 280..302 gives 0.80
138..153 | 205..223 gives 0.93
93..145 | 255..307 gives 0.70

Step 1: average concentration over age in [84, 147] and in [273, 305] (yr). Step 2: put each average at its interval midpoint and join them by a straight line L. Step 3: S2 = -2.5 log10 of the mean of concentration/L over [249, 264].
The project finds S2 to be 0.05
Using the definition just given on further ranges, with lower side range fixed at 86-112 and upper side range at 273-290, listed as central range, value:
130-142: 0.03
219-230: -0.08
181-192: 0.04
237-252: -0.11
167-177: 0.09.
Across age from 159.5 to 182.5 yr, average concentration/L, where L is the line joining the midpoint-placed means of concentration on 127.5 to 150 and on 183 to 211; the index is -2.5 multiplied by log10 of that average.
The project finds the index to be 0.10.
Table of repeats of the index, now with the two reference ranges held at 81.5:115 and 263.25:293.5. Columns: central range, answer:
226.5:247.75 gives -0.09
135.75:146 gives 0.06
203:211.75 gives -0.10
